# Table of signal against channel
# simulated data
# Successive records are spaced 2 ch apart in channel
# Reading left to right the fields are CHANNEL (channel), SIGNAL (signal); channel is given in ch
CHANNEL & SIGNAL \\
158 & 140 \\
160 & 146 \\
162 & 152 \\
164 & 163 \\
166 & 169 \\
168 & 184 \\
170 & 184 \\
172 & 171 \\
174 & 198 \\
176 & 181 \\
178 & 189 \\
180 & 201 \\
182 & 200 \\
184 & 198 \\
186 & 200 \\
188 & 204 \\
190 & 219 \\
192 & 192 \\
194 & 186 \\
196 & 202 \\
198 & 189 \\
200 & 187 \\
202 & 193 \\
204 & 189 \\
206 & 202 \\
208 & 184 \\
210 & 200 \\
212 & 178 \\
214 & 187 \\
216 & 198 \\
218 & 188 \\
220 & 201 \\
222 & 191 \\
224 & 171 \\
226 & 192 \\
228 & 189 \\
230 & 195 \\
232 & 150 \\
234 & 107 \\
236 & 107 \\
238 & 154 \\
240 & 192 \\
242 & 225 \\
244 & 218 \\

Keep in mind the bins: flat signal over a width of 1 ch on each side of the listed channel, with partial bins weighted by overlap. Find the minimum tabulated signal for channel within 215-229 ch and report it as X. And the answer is 171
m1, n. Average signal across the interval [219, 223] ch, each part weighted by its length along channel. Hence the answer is 196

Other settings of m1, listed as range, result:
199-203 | 190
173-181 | 192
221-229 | 186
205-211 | 195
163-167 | 166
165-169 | 176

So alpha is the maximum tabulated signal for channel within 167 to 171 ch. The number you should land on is 184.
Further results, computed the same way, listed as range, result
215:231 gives 201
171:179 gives 198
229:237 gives 195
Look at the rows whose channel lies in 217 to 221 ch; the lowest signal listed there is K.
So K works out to 188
